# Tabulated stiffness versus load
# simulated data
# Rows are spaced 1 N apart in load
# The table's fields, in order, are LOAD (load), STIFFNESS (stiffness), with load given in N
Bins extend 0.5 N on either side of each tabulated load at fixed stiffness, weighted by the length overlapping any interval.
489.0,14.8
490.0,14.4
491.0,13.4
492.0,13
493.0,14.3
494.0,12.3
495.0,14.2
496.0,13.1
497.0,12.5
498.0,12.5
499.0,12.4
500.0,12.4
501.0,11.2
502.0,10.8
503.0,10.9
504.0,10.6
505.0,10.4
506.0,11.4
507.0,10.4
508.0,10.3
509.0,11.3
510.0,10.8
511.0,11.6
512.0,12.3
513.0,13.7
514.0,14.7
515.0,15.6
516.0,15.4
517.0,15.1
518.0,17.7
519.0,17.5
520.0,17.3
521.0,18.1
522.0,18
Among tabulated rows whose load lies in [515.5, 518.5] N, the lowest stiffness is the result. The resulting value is 15.1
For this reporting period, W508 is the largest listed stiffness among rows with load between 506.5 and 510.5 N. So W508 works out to 11.3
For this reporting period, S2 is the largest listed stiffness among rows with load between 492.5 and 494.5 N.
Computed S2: 14.3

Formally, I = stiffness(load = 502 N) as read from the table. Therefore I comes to 10.8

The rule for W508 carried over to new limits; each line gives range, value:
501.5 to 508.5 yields 11.4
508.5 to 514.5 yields 14.7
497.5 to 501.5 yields 12.5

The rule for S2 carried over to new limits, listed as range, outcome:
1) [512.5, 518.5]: 17.7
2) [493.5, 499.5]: 14.2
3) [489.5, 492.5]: 14.4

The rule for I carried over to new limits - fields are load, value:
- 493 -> 14.3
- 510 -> 10.8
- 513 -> 13.7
